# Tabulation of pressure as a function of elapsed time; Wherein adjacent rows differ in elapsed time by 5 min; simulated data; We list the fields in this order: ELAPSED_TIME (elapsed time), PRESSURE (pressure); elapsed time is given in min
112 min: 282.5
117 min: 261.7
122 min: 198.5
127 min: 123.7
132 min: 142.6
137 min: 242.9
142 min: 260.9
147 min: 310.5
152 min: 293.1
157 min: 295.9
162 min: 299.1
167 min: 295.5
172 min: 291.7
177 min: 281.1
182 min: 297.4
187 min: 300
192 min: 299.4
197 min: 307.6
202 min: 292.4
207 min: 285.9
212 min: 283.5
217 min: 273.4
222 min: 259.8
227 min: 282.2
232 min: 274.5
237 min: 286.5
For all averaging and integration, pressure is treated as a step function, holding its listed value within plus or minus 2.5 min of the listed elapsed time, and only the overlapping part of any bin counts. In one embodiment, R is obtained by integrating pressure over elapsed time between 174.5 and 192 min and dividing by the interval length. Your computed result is 294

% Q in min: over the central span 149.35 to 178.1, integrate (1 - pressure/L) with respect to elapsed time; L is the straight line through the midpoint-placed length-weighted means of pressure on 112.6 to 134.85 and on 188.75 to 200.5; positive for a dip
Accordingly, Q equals -4.6 min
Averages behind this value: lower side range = 191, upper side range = 302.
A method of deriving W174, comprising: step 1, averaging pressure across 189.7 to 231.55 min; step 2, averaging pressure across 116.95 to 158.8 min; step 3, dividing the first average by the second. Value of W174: 1.2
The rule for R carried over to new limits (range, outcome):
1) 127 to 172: 261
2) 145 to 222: 293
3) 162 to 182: 292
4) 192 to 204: 300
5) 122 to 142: 185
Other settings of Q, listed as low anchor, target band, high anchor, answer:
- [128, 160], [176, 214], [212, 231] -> -4.0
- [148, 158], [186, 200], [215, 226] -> -1.1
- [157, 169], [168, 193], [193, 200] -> 0.6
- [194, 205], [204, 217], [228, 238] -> 0.4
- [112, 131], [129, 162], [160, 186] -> -1.6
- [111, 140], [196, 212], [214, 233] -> -2.0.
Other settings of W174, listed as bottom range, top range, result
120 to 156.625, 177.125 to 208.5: 1.29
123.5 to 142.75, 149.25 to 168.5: 1.59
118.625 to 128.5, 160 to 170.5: 1.71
